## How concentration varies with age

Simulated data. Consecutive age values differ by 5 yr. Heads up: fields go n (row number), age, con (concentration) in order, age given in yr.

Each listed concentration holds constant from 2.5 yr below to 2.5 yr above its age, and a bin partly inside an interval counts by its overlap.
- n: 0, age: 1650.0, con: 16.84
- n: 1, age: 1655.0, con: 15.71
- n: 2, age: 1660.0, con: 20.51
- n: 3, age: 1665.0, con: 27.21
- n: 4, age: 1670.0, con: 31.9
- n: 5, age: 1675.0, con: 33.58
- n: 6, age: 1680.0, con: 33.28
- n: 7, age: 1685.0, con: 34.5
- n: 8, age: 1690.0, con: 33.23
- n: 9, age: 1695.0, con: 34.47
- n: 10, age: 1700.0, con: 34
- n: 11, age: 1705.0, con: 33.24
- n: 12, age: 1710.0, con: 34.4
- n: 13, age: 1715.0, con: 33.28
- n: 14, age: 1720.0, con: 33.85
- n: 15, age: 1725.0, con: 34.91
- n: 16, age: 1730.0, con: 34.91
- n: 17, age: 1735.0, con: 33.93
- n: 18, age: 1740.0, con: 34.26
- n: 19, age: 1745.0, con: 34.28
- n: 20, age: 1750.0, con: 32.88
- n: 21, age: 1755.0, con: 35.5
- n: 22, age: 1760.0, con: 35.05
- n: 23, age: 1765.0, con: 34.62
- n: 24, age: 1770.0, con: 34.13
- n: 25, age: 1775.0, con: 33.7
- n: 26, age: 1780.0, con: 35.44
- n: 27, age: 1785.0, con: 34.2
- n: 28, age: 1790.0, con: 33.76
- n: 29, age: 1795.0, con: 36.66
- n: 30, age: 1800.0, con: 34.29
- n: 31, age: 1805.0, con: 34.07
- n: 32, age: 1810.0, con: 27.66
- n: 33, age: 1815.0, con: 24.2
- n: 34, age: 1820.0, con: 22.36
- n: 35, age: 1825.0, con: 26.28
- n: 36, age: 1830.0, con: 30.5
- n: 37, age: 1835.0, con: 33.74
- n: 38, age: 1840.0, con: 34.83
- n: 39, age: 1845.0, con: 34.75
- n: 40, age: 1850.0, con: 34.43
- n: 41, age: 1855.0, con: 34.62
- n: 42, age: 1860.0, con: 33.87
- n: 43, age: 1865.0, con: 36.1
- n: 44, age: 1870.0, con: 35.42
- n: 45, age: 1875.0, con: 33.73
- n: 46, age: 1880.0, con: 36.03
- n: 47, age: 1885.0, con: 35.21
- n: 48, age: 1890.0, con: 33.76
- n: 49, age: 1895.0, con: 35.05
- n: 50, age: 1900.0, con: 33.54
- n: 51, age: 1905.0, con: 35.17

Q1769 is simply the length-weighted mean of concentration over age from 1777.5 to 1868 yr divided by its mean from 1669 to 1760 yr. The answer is 0.95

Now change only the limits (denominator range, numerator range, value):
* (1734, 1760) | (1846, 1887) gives 1.02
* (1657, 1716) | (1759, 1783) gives 1.09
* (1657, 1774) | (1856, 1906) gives 1.05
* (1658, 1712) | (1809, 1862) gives 0.96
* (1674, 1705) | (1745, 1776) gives 1.02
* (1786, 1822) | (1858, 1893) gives 1.14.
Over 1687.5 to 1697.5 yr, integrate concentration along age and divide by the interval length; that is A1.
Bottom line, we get 33.9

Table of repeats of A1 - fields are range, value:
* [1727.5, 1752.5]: 34.1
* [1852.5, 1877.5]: 34.7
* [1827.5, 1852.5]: 33.6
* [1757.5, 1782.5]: 34.6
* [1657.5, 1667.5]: 23.9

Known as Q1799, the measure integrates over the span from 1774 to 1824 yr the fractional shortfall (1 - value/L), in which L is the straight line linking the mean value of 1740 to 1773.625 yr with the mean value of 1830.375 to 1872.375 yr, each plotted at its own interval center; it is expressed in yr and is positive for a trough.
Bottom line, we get 4.4 yr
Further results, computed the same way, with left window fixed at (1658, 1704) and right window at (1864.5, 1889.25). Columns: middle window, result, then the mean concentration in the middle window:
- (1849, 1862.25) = 0.2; 34.3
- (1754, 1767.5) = -0.8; 35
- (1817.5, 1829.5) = 3.1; 25.3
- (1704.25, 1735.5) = -1.8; 34.1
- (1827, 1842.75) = 0.7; 32.8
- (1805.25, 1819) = 2.9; 26.9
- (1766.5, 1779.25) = -0.4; 34.2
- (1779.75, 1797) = -0.7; 34.9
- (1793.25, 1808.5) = -0.3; 34.4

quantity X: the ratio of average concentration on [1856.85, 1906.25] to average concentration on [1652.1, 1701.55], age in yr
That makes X 1.2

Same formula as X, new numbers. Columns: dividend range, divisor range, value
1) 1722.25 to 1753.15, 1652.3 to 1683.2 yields 1.26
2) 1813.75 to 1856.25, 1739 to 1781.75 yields 0.89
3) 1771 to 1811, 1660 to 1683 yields 1.12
